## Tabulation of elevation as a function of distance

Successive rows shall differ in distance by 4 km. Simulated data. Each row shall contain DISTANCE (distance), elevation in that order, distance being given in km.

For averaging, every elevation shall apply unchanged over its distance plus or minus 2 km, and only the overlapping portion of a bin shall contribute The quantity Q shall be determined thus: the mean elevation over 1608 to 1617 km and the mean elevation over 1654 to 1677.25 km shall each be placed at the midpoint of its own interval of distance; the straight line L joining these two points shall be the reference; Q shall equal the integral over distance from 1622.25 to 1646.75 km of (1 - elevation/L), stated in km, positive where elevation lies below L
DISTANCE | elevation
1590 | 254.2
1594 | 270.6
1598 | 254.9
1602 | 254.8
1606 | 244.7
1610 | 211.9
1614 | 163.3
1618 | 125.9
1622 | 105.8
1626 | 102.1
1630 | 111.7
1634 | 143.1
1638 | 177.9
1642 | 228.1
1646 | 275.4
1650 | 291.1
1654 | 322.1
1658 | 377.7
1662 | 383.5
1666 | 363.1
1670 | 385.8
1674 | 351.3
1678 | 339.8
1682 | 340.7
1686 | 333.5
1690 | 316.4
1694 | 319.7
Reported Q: 9.36 km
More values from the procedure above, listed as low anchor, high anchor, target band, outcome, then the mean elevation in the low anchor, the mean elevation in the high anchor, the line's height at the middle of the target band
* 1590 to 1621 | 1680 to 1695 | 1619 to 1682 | 4.6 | 217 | 328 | 278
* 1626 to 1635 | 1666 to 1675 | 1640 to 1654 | -3.1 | 120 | 369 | 223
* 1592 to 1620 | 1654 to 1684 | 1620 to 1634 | 8.1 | 218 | 360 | 265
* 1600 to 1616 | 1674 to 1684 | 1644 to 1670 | -2.9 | 219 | 342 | 304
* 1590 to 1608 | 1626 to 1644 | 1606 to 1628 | 6.3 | 256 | 158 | 207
